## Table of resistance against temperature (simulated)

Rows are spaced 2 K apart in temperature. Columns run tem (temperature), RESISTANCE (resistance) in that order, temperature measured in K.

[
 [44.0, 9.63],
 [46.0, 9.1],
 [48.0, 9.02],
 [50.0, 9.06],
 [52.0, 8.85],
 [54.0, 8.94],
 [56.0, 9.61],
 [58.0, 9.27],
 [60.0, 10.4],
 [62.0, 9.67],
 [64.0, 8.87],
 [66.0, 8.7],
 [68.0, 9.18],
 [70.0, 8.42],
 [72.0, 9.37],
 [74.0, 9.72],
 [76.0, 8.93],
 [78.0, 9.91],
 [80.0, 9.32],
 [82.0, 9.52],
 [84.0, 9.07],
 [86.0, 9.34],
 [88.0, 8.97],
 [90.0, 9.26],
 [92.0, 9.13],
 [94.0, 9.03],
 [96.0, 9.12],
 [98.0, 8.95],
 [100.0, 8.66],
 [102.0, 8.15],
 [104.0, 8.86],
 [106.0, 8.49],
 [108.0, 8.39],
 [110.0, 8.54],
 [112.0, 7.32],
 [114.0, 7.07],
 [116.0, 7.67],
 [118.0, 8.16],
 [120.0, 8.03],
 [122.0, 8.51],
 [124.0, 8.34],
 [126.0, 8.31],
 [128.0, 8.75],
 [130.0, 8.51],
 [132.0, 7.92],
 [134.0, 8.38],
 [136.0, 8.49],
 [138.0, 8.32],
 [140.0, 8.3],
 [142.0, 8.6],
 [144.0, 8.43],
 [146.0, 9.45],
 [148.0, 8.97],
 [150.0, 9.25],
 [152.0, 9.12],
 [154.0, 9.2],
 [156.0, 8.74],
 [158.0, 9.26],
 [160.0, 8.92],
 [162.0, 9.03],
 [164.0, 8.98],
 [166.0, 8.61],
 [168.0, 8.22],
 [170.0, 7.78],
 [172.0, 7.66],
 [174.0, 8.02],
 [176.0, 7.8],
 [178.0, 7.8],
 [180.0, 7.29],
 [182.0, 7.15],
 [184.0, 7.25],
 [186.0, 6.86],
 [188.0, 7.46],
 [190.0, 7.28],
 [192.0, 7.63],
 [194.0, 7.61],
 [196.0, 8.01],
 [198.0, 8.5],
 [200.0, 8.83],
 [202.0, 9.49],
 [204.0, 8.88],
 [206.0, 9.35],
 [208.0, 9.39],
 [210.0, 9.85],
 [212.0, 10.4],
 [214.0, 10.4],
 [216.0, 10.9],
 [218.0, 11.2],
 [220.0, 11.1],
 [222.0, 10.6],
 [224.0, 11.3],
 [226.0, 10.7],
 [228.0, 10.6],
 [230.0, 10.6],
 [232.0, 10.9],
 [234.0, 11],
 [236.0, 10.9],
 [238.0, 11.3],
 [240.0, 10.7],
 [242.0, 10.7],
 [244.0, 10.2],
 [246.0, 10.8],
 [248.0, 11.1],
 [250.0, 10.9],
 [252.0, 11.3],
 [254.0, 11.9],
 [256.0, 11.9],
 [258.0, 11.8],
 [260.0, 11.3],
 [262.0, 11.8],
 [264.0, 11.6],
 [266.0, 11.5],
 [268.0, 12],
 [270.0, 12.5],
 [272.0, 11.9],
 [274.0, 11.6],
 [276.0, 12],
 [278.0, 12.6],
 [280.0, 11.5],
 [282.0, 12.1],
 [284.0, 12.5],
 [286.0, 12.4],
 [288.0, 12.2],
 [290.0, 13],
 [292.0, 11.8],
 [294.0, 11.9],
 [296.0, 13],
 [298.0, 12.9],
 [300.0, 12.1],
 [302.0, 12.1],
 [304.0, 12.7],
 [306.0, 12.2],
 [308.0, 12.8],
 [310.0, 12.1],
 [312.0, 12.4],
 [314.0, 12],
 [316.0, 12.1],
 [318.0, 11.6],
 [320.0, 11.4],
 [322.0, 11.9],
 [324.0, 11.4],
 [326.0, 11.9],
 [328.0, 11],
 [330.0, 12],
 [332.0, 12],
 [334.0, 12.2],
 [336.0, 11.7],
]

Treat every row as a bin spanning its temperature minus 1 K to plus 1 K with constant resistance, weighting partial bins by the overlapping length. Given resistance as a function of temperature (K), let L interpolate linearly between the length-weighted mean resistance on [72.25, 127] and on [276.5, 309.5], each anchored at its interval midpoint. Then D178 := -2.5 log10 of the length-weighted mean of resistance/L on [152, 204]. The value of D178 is 0.24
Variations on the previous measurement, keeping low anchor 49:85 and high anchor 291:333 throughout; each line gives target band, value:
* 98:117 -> 0.189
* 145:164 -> 0.131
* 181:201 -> 0.362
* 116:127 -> 0.201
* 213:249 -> 0.030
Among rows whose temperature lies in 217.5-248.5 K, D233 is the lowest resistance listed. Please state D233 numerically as 10.2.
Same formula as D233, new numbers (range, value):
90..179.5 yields 7.07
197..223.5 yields 8.5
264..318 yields 11.5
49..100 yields 8.42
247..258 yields 10.9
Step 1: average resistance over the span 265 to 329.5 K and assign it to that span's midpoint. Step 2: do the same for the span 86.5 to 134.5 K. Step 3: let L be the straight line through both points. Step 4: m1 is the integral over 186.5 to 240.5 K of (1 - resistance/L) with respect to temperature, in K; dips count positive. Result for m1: 3.7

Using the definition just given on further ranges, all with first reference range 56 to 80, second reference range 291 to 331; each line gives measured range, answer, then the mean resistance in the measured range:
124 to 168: 6.4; 8.72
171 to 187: 4.7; 7.48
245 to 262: 0.0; 11.4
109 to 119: 2.1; 7.75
